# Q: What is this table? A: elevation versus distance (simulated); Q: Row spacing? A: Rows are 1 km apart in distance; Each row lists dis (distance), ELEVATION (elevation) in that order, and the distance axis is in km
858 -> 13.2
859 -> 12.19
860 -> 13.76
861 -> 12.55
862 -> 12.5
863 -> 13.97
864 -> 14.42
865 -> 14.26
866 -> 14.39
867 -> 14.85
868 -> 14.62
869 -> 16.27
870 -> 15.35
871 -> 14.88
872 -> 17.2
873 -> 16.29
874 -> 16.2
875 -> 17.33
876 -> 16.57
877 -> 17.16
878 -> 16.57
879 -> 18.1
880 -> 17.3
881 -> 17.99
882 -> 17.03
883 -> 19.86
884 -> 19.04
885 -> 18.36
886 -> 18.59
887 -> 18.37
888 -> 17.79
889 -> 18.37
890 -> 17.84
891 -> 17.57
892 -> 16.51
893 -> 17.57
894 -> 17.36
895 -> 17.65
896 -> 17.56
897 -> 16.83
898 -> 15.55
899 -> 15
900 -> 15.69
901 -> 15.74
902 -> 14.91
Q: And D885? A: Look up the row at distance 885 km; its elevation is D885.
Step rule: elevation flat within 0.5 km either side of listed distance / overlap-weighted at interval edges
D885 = 18.36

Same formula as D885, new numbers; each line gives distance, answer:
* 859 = 12.19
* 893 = 17.57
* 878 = 16.57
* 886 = 18.59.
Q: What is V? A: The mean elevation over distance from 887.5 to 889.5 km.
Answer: 18.1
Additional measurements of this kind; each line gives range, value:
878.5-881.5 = 17.8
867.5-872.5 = 15.7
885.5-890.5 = 18.2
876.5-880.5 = 17.3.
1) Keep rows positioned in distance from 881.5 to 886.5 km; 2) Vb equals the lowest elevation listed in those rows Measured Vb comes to 17.03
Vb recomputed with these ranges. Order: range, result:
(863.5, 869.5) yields 14.26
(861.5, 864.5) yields 12.5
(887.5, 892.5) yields 16.51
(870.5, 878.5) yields 14.88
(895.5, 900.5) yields 15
